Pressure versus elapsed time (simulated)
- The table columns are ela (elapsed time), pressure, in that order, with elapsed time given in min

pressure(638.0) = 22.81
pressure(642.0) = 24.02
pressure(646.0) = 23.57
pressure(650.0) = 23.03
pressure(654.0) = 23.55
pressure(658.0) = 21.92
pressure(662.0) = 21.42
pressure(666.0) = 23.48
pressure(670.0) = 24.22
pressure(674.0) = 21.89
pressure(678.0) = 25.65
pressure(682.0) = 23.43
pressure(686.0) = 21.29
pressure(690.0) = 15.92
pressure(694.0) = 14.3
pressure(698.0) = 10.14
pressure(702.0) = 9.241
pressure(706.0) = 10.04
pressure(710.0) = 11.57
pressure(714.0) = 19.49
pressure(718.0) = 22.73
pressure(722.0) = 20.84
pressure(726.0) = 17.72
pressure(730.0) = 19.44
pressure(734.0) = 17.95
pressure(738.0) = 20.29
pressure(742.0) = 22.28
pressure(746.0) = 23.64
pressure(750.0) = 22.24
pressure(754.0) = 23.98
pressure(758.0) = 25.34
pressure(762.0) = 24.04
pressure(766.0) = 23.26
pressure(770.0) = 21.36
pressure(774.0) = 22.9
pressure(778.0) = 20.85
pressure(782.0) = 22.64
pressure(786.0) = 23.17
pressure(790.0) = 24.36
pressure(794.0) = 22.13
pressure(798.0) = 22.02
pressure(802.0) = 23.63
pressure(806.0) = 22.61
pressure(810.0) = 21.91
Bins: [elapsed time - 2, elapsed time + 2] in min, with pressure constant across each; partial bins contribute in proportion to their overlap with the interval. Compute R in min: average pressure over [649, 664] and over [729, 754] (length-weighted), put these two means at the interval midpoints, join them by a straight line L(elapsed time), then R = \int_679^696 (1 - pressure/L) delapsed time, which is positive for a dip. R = 2.2 min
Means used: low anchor 22.4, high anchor 21.3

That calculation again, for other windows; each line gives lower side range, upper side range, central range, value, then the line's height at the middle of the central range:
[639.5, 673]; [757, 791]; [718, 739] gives 3.2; 23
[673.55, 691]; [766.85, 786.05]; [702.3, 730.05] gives 6.6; 22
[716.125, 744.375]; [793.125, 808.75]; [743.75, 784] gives -3.2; 21.3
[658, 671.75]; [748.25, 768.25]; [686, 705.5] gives 8.4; 23.2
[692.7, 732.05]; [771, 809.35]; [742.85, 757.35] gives -3.4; 19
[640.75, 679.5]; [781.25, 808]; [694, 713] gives 9.8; 23.1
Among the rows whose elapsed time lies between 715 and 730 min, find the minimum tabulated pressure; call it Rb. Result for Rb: 17.72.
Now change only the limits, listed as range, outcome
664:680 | 21.89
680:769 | 9.241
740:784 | 20.85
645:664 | 21.42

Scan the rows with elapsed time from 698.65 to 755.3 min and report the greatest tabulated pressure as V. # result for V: 23.98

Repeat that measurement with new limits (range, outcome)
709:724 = 22.73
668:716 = 25.65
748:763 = 25.34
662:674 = 24.22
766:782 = 23.26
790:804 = 24.36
